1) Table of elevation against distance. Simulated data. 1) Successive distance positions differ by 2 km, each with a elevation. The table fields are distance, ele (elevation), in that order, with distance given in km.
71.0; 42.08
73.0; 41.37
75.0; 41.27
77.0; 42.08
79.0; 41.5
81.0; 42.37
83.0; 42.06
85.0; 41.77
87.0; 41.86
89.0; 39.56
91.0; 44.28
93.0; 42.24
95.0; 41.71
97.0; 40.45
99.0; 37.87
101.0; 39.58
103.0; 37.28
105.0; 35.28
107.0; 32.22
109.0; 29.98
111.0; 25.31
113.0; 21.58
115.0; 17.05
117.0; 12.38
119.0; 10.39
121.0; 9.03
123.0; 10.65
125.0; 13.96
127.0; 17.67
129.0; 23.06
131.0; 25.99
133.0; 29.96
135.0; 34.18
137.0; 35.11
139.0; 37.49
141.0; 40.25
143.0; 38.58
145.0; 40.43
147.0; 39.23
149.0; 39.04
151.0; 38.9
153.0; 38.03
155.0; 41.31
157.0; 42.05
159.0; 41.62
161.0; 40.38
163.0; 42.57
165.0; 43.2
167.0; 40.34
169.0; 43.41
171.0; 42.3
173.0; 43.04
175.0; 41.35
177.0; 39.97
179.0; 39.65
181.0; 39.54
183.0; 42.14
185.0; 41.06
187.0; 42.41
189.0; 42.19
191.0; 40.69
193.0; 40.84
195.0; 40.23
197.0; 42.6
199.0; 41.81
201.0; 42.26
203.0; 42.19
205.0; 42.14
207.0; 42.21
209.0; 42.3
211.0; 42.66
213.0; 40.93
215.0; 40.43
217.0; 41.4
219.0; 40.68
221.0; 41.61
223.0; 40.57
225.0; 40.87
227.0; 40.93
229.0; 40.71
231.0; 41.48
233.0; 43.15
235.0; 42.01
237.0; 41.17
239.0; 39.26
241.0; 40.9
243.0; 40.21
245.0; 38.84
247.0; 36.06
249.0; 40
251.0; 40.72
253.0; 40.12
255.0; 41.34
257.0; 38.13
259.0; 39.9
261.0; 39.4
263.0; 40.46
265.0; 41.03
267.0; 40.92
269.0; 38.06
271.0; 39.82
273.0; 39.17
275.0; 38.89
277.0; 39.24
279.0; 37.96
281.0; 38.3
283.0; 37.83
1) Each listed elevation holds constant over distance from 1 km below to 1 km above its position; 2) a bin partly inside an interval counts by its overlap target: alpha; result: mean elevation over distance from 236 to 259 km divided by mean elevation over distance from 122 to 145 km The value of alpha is 1.4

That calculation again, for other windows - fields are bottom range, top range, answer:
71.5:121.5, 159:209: 1.21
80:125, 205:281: 1.29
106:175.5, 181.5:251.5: 1.29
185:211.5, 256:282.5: 0.94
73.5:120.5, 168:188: 1.20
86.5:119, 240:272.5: 1.21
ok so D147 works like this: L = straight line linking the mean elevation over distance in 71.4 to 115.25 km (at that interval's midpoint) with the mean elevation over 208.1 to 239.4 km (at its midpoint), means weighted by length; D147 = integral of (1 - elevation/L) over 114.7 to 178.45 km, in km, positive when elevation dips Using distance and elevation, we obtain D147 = 10.0 km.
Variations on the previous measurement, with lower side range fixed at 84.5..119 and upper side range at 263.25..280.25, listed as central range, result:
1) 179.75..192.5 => -1.7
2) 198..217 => -2.4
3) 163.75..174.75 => -2.0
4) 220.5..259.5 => -2.2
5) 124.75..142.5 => 2.6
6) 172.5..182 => -1.2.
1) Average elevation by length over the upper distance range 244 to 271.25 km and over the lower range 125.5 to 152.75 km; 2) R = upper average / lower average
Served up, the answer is 1.18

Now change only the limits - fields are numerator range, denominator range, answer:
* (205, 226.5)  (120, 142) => 1.64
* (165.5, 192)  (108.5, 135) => 2.14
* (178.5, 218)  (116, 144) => 1.72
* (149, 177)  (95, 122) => 1.51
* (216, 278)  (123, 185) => 1.09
